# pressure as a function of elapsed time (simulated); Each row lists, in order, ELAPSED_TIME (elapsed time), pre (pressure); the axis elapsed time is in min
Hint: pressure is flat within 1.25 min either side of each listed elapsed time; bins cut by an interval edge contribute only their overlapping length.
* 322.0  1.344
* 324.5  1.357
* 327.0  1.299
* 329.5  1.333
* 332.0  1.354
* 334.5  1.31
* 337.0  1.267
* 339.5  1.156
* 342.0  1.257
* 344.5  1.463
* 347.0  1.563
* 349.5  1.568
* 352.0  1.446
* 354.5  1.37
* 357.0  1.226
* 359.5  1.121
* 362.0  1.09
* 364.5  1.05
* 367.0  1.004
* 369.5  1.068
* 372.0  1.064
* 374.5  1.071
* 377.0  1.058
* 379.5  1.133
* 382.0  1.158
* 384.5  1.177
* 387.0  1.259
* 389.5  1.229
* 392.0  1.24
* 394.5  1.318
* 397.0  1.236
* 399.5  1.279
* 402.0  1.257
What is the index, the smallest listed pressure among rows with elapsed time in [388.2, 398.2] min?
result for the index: 1.229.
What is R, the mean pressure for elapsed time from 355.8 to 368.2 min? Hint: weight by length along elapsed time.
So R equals 1.1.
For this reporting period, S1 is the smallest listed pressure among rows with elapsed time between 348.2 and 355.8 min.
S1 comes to 1.37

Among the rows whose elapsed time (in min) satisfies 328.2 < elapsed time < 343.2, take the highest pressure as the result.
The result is 1.354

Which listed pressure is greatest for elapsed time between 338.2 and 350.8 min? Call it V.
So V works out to 1.568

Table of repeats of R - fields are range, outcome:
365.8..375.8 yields 1.05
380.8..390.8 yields 1.21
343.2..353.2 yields 1.51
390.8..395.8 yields 1.28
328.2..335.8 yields 1.33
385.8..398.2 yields 1.26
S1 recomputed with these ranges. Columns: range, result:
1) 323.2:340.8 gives 1.156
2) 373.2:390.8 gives 1.058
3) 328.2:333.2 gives 1.333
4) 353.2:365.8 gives 1.05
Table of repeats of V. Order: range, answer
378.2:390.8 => 1.259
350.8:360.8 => 1.446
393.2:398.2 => 1.318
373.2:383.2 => 1.158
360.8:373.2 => 1.09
